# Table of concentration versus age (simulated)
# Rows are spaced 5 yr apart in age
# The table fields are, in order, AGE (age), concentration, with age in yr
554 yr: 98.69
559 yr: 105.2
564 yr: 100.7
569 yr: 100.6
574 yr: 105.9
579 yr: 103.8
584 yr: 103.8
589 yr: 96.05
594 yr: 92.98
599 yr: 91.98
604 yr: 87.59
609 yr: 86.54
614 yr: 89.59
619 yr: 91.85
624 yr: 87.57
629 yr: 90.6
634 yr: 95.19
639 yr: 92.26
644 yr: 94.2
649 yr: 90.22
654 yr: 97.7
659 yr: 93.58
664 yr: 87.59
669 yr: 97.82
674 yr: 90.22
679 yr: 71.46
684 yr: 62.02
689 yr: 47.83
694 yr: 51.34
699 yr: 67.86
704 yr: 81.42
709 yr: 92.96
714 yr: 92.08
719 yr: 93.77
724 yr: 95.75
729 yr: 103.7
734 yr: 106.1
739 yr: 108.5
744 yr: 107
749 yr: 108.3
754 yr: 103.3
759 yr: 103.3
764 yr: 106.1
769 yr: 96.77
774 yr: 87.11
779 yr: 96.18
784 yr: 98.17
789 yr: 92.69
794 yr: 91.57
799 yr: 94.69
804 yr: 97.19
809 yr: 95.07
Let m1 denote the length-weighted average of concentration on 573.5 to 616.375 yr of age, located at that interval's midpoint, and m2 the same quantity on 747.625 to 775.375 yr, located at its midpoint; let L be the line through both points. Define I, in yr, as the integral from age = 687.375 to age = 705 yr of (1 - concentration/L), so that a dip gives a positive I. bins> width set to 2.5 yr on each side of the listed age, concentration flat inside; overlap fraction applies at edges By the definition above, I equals 6.7 yr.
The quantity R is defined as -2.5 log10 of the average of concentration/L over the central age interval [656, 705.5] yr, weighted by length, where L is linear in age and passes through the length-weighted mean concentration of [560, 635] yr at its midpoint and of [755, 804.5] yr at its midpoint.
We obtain 0.26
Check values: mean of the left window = 95.2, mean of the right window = 96.6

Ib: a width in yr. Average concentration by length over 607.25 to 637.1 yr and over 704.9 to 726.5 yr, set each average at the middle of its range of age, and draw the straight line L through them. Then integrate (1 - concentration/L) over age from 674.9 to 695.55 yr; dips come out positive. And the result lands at 7.0 yr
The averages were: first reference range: 90.4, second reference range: 92.7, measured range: 61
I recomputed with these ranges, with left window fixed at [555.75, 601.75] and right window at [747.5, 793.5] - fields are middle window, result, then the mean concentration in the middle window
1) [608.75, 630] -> 2.2 yr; 89.4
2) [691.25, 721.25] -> 5.9 yr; 79.5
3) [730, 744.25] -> -1.2 yr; 107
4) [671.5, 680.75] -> 1.6 yr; 81.6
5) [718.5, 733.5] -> -0.1 yr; 99.4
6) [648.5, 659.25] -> 0.5 yr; 94.6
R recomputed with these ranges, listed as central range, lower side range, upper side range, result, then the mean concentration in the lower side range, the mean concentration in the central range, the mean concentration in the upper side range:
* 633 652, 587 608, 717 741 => 0.02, 91.7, 92.9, 102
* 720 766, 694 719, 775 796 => -0.19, 81.4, 104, 94.2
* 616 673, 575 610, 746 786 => 0.05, 95.5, 92.5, 100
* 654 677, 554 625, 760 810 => 0.04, 96.3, 92.4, 95.8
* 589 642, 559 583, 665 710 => 0.01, 103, 90.9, 73.5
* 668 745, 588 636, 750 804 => 0.12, 90.8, 85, 97.3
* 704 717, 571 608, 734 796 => 0.10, 97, 90.4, 100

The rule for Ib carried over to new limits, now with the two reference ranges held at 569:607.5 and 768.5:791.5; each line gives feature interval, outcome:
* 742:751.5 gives -1.3 yr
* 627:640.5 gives 0.5 yr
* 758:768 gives -1.0 yr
